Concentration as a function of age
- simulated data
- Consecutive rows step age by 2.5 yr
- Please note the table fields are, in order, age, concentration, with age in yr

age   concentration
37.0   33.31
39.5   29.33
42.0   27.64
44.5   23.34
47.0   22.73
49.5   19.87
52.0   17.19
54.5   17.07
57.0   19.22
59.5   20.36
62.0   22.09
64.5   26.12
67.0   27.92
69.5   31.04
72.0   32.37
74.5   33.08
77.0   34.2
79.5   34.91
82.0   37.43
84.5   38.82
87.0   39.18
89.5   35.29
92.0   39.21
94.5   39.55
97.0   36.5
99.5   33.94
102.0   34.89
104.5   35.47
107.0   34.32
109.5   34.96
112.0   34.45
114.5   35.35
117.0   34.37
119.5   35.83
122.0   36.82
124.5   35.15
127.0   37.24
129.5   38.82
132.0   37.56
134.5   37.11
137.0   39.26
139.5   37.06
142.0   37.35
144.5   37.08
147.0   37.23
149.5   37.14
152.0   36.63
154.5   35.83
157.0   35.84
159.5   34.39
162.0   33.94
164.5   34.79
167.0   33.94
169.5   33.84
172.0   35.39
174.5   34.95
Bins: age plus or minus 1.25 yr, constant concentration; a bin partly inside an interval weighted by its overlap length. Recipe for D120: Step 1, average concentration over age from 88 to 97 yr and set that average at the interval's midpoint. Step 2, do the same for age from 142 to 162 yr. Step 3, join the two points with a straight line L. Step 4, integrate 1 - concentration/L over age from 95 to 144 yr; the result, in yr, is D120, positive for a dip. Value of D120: 1.2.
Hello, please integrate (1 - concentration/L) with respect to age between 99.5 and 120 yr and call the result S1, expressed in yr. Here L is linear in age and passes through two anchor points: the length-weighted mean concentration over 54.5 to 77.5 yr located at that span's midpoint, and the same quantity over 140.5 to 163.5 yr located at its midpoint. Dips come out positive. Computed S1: -2.2 yr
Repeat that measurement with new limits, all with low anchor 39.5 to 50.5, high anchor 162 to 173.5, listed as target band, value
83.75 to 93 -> -3.4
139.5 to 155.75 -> -2.1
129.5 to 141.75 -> -2.3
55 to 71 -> 0.9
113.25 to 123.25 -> -1.7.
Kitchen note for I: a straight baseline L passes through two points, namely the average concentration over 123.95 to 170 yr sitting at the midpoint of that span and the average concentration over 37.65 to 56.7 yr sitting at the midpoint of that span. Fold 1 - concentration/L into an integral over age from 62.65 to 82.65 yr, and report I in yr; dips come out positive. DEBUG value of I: -4.2 yr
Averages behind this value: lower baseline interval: 22.6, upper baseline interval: 36.4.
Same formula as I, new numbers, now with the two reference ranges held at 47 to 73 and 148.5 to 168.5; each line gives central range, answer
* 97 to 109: -2.7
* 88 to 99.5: -4.2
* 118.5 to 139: -3.6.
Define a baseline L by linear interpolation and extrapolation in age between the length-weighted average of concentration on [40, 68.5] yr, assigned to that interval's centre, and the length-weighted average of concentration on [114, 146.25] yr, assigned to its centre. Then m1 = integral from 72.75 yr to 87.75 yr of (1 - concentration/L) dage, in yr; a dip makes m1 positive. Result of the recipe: -4.73 yr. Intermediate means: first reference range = 22.4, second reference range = 36.9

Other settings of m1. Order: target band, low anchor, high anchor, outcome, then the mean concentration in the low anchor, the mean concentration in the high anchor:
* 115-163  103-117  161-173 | -2.7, 34.9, 34.4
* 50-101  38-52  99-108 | -1.1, 24.1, 34.7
